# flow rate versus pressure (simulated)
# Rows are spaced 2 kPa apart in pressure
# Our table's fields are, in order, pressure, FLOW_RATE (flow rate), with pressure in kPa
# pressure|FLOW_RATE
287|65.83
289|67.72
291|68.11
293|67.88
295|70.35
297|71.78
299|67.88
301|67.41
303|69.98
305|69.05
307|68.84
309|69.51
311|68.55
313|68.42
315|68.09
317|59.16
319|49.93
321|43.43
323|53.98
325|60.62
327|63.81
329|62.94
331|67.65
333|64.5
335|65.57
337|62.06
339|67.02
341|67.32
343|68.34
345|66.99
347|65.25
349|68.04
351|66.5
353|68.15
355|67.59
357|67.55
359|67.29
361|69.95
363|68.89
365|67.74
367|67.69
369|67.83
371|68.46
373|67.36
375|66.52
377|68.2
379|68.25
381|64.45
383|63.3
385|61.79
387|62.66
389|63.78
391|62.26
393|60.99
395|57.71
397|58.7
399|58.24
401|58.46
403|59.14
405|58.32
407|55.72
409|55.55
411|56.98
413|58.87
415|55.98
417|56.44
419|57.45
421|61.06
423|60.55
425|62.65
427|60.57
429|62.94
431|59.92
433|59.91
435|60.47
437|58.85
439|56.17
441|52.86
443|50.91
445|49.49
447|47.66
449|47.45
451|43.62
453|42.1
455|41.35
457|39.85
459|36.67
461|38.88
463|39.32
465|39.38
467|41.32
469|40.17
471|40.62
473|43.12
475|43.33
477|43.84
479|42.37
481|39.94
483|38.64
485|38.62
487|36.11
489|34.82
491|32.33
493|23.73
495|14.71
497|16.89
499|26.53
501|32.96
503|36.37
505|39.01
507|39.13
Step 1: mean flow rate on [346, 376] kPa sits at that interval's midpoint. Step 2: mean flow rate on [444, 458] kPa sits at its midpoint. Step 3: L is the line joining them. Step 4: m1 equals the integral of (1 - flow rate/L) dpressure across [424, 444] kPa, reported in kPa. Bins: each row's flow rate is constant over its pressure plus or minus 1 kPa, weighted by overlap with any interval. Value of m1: -3.9 kPa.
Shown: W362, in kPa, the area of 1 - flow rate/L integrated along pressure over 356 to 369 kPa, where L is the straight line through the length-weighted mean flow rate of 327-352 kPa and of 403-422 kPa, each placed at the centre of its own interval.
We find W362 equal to -1.0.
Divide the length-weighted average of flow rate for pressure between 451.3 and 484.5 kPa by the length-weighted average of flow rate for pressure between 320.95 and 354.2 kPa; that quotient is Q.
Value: 0.63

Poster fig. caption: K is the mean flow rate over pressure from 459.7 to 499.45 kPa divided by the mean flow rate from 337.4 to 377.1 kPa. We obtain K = 0.53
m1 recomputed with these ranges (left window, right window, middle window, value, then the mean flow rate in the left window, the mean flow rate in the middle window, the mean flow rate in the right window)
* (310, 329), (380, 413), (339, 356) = -2.13 kPa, 59.7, 67.3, 59.8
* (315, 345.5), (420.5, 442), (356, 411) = -2.60 kPa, 61.7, 63.5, 59.6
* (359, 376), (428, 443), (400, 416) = 1.23 kPa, 68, 57.4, 58.2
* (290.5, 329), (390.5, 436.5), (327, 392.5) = -4.64 kPa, 64.5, 66.2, 59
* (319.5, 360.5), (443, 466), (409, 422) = -1.98 kPa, 64.1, 57.6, 42.7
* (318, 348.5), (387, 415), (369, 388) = -1.85 kPa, 62.1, 65.8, 58.9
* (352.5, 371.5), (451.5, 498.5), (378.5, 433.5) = -4.32 kPa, 68.1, 60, 36.8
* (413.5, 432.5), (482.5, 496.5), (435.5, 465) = 1.15 kPa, 59.7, 46.1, 30.5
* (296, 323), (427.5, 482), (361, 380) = -3.65 kPa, 64.4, 68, 46.9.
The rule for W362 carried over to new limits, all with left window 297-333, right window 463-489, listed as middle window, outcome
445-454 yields -0.3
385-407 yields -3.4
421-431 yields -2.9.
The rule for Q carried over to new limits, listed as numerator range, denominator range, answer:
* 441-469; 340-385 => 0.64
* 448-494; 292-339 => 0.61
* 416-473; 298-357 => 0.77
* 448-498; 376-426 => 0.62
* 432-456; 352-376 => 0.75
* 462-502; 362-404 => 0.55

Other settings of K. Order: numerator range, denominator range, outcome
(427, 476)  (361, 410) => 0.75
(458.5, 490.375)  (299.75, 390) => 0.61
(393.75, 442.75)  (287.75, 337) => 0.90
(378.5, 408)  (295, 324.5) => 0.95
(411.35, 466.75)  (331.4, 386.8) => 0.78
